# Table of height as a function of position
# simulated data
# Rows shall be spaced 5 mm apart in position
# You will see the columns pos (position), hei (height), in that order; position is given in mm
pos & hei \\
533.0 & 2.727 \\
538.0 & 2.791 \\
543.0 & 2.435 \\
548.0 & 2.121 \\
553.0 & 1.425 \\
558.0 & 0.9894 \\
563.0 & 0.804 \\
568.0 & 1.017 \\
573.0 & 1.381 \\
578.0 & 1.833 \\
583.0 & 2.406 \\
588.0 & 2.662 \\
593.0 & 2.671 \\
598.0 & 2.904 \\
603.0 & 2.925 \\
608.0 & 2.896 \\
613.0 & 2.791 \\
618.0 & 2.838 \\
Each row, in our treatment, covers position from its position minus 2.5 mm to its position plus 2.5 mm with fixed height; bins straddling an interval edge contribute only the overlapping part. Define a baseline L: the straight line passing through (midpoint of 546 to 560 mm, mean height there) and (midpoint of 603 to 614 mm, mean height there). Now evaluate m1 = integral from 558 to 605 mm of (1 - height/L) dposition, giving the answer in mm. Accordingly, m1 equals 6.0 mm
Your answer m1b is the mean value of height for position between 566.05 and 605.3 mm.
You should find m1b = 2.24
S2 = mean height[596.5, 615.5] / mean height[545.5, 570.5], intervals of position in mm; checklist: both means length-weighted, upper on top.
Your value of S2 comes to 2.26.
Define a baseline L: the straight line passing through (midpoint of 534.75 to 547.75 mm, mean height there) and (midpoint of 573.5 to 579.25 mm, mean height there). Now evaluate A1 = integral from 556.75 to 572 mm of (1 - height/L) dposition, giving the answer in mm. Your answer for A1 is 7.6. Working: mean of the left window 2.53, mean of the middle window 0.976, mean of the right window 1.68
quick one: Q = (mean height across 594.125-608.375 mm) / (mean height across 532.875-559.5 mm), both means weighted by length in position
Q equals 1.4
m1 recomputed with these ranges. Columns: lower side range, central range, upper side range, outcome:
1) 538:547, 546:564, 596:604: 8.46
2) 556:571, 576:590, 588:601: -1.34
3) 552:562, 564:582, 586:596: 4.29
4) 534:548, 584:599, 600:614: 0.56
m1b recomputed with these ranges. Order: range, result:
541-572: 1.45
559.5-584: 1.41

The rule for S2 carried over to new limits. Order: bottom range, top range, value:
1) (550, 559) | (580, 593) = 1.96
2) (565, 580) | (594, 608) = 2.10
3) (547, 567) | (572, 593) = 1.75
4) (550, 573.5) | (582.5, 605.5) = 2.44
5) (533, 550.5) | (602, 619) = 1.15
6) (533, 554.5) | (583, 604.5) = 1.20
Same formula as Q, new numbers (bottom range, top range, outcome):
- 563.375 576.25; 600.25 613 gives 2.47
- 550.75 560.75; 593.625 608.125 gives 2.42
